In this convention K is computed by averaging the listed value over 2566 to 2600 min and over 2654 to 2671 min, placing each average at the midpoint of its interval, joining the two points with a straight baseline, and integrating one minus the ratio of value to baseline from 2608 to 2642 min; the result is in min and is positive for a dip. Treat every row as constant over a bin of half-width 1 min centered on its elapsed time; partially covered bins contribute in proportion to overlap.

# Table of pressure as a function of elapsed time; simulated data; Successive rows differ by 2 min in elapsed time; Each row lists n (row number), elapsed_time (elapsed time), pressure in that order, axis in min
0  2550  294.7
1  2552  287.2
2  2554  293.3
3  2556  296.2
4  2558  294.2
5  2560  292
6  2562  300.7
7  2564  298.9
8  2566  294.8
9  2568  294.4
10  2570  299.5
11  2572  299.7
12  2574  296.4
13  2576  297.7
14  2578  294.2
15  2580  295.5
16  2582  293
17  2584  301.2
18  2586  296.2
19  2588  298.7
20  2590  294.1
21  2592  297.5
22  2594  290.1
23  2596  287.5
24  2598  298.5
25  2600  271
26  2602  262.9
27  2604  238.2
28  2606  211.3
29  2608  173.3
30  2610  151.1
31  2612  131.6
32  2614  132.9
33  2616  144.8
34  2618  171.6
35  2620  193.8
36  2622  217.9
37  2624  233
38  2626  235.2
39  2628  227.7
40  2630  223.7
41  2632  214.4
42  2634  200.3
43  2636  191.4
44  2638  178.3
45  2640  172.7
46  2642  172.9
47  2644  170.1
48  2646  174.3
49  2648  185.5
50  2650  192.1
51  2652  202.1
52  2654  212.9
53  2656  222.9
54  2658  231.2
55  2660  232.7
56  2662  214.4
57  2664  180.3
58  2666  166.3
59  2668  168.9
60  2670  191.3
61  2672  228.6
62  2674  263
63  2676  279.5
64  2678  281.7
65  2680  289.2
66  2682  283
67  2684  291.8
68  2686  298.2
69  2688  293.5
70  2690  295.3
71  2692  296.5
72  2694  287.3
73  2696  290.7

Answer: 7.9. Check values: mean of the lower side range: 295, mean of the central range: 188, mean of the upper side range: 202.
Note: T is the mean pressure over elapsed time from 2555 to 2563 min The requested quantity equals 296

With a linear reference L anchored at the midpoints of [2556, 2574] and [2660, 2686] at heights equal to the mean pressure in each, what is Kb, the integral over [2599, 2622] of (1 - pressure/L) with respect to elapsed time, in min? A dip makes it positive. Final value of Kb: 6.9 min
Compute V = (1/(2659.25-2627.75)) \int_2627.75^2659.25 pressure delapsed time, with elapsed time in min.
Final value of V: 198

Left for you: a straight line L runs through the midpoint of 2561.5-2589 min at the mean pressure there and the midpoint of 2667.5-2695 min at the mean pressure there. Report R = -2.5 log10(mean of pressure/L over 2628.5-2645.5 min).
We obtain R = 0.42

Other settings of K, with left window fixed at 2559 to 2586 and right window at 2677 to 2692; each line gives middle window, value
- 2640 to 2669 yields 9.8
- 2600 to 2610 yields 2.6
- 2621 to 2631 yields 2.3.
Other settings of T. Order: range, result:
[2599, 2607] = 246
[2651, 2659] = 217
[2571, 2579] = 297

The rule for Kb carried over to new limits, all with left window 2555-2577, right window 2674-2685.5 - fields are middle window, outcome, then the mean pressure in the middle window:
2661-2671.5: 3.64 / 186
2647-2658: 3.11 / 206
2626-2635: 2.20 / 219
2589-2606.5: 1.14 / 274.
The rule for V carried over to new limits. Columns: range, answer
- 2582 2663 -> 220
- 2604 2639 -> 192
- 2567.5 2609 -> 280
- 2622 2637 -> 218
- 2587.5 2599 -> 294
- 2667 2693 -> 266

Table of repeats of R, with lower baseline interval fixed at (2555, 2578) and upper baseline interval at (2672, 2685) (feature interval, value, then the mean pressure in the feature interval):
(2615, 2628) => 0.38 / 202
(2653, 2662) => 0.25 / 224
